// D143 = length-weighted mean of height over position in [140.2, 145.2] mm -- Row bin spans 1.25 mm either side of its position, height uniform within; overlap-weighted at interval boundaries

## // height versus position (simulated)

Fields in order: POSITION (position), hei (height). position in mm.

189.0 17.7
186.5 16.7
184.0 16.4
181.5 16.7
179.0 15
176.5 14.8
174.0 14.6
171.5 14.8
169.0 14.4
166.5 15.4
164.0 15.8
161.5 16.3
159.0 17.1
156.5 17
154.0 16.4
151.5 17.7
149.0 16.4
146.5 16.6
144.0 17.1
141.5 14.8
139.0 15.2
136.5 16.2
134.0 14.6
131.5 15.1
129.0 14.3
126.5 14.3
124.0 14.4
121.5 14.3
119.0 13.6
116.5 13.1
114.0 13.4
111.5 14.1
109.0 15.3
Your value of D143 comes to 15.9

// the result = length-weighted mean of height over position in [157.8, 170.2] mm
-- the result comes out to 15.8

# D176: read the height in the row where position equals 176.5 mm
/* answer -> 14.8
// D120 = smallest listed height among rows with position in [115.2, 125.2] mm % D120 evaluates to 13.1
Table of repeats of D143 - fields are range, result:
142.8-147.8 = 16.8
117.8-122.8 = 14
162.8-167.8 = 15.6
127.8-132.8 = 14.7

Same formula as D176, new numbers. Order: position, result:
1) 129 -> 14.3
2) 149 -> 16.4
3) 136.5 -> 16.2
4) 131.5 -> 15.1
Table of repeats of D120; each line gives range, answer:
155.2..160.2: 17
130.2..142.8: 14.6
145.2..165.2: 15.8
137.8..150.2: 14.8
